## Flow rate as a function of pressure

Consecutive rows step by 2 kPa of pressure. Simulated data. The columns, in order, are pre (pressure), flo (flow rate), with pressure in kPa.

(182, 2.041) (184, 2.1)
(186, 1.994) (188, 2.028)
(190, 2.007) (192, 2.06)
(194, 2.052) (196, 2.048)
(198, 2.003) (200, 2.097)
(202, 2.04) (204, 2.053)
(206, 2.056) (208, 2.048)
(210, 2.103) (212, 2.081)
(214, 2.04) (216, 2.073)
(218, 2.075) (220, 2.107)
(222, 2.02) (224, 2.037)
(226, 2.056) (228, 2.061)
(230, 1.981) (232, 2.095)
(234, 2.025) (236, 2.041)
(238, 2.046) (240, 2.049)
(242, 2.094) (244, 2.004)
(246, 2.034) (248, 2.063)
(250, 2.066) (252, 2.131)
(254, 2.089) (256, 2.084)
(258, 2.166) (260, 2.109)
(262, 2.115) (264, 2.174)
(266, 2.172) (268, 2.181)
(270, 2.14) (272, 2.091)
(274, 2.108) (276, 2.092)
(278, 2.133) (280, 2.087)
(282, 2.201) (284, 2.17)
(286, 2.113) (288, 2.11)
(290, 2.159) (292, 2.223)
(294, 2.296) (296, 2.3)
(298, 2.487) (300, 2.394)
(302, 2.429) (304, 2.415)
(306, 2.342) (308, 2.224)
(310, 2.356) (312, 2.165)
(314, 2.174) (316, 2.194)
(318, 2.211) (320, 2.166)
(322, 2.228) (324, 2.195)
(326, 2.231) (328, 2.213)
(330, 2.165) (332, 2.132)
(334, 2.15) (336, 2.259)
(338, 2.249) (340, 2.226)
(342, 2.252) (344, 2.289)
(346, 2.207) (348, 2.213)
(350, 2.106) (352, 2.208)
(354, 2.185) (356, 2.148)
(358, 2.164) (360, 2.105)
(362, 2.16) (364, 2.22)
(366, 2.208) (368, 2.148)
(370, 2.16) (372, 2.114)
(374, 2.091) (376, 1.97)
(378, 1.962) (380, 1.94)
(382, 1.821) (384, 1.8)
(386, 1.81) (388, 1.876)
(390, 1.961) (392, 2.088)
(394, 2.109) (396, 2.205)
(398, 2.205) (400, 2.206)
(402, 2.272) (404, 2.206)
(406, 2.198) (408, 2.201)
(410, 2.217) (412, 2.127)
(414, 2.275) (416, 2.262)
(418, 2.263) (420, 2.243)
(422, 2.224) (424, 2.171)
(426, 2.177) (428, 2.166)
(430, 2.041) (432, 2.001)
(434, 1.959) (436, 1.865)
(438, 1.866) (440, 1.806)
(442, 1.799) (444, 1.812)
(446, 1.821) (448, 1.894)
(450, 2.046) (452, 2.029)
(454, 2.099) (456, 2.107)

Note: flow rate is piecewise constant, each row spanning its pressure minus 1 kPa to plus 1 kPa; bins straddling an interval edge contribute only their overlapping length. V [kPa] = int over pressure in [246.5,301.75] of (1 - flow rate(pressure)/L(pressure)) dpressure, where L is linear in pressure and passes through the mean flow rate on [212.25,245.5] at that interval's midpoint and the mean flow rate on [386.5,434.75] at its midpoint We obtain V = -2.4 kPa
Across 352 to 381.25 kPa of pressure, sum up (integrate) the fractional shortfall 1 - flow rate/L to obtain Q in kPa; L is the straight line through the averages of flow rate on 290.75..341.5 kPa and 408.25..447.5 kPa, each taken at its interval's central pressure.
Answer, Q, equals 0.7 kPa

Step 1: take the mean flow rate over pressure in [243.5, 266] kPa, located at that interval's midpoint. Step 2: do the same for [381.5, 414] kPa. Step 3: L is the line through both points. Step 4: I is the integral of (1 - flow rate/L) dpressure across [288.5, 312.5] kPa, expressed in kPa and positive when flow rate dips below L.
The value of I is -2.5 kPa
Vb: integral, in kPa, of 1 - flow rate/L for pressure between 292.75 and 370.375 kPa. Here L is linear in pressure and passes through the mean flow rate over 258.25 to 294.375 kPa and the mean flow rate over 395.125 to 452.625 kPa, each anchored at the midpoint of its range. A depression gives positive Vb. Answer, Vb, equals -3.87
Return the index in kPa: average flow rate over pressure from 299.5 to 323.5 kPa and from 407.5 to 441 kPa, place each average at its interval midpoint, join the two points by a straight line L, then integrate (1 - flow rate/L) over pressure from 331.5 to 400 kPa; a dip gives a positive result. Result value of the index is 2.6 kPa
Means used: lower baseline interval 2.27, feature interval 2.11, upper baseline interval 2.11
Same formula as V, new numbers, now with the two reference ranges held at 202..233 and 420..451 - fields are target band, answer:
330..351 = -2.0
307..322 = -1.4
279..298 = -1.5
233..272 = -0.9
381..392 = 0.7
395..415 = -2.2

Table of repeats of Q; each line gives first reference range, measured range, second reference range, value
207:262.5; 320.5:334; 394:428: -0.3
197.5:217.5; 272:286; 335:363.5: 0.0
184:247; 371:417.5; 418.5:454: -1.7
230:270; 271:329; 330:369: -2.3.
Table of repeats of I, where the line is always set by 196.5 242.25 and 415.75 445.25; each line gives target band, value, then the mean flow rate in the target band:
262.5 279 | -0.69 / 2.14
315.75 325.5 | -0.74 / 2.2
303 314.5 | -1.33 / 2.28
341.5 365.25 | -1.67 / 2.19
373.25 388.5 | 1.00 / 1.91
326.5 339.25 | -0.95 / 2.2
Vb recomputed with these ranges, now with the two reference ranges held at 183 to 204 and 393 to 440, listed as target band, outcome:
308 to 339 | -1.55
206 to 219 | -0.11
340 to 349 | -0.54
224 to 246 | 0.19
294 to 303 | -1.29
